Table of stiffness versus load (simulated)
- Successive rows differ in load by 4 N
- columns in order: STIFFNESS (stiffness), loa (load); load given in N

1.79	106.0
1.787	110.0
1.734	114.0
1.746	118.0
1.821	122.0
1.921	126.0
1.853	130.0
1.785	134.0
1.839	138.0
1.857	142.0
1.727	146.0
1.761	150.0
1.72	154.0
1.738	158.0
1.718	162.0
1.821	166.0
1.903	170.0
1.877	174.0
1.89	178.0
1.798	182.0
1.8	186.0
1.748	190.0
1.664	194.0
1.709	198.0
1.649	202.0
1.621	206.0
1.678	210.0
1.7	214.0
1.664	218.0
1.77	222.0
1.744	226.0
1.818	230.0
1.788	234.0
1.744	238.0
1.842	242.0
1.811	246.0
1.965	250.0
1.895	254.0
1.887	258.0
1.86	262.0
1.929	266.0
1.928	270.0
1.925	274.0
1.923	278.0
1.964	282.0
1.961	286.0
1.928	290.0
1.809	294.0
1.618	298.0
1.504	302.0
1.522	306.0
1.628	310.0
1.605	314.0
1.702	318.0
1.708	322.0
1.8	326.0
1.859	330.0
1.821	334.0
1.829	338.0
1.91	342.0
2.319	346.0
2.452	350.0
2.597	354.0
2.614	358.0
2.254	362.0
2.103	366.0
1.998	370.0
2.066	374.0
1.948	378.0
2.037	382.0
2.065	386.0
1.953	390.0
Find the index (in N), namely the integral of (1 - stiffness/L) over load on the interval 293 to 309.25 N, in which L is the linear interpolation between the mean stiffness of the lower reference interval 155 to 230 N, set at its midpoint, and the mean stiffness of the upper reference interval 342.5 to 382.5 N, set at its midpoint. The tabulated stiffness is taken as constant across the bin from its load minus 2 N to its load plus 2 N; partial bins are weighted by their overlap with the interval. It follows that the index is 3.6 N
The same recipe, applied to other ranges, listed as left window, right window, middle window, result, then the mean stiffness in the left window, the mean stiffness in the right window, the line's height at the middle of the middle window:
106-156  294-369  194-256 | 3.5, 1.8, 1.93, 1.86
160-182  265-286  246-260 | 0.1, 1.84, 1.94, 1.92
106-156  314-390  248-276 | 0.4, 1.8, 2.05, 1.94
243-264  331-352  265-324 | 5.6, 1.88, 2.06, 1.96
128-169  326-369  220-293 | 4.2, 1.78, 2.15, 1.99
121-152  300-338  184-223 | 1.6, 1.82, 1.69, 1.77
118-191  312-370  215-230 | 1.2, 1.81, 2.04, 1.89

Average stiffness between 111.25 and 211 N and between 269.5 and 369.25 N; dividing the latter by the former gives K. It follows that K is 1.09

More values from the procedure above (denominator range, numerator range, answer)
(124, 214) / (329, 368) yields 1.23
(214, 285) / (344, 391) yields 1.19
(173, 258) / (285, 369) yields 1.09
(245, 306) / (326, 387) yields 1.14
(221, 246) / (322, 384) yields 1.17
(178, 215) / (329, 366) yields 1.27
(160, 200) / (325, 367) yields 1.20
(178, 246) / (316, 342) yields 1.03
